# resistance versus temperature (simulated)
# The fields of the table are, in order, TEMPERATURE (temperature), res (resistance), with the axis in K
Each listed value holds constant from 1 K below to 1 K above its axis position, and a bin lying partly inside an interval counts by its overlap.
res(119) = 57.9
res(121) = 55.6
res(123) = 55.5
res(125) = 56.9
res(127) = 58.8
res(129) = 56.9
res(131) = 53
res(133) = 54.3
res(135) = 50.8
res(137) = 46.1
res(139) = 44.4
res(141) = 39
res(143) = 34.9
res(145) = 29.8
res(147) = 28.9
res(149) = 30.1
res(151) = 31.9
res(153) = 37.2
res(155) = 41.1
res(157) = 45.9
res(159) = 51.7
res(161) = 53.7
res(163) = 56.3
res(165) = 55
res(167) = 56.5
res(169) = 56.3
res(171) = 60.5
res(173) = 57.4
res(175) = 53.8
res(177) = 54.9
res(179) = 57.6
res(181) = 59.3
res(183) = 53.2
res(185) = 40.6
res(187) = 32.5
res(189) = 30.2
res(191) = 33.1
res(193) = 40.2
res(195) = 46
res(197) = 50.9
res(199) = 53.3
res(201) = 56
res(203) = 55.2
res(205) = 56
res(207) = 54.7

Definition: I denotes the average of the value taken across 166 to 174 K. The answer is 57.7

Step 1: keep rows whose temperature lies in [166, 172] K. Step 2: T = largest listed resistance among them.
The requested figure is 60.5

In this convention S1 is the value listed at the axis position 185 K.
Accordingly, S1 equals 40.6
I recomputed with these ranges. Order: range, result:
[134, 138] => 48.5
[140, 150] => 32.5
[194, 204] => 52.3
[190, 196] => 39.8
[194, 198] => 48.5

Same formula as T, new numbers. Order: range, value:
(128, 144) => 56.9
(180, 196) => 59.3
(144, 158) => 45.9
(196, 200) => 53.3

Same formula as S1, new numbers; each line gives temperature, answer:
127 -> 58.8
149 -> 30.1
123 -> 55.5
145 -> 29.8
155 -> 41.1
